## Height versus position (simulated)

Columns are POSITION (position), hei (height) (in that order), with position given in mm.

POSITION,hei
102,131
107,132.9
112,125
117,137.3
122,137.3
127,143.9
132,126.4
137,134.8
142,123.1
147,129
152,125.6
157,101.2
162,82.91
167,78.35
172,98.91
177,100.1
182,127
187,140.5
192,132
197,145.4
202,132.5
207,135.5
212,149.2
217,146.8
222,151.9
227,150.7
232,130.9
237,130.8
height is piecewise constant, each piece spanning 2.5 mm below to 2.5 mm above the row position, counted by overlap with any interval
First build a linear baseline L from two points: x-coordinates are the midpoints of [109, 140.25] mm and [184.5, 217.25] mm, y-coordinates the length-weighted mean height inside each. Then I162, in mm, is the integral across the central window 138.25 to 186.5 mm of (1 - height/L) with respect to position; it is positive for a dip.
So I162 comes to 9.6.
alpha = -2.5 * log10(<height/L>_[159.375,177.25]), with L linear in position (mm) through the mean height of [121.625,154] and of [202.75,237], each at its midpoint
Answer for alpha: 0.46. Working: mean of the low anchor 131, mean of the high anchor 143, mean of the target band 88.9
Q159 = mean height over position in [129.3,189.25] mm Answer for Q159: 114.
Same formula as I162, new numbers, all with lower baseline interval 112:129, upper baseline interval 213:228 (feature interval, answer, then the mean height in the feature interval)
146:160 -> 2.48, 116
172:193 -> 3.44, 121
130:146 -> 1.28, 128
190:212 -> 1.40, 138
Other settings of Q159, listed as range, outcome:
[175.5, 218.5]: 135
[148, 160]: 114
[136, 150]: 128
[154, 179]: 92.8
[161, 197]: 112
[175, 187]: 120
